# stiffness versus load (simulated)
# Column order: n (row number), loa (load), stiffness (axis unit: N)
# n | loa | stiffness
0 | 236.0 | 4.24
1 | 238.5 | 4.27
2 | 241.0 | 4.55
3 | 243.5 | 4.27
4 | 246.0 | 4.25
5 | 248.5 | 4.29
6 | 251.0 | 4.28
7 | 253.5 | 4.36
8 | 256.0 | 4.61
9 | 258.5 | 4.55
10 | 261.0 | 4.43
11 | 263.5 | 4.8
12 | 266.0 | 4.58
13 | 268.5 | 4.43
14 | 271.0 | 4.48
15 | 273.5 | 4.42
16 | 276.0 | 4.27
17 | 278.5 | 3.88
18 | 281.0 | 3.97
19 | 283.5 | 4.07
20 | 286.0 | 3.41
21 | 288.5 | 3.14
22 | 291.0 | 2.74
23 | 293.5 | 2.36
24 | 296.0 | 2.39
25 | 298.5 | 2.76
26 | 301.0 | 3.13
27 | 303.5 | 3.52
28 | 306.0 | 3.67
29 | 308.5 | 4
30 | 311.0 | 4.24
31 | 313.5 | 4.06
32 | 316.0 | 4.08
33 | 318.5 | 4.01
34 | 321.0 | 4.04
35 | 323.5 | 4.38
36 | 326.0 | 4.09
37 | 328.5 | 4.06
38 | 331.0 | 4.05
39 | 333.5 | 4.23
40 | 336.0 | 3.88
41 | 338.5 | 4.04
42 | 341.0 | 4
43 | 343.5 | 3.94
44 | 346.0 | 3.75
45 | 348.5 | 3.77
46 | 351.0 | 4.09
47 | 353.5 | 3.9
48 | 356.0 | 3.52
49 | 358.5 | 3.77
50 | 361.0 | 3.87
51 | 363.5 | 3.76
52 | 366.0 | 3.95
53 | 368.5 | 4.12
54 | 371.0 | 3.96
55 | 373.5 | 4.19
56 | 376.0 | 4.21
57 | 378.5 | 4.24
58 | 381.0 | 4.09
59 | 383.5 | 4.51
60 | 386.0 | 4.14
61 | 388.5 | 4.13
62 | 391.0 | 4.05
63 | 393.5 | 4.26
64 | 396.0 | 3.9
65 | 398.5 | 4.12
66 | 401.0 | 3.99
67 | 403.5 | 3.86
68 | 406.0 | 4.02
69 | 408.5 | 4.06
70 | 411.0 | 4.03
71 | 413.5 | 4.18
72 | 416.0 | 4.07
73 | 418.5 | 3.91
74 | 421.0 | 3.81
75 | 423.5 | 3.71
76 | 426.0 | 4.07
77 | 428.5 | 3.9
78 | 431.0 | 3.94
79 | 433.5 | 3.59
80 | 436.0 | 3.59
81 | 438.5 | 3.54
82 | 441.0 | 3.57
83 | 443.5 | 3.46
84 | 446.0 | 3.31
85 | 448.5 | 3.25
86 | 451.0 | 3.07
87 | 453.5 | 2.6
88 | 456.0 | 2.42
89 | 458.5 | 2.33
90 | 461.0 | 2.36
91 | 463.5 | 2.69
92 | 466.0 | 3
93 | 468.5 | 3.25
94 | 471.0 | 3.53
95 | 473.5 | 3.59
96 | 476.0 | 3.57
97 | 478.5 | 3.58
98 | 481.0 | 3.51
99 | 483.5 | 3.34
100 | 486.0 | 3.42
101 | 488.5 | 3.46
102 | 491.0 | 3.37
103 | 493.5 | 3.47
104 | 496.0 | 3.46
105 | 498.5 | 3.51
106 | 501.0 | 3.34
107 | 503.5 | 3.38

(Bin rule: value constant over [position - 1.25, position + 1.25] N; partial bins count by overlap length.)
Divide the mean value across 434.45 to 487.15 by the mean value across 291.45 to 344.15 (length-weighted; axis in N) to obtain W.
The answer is 0.85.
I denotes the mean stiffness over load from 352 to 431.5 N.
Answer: 4.01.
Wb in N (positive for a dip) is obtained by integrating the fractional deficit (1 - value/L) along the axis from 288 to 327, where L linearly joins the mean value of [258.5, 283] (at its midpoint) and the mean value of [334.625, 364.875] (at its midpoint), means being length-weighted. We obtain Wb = 5.4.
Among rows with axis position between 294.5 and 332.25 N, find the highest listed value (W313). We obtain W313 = 4.38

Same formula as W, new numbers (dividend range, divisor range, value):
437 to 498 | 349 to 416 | 0.80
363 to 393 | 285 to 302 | 1.46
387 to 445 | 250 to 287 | 0.91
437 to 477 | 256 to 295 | 0.78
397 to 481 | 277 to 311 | 1.05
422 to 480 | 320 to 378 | 0.83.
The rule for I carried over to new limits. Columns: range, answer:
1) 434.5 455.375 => 3.28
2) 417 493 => 3.36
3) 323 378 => 3.98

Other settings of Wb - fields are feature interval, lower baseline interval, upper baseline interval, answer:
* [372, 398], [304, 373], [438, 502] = -3.2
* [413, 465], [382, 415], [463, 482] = 4.6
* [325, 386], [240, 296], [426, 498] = -4.7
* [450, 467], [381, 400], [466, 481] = 4.5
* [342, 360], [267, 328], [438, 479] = -1.5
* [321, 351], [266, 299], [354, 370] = -2.0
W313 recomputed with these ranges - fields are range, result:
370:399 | 4.51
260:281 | 4.8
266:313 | 4.58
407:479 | 4.18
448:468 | 3.25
